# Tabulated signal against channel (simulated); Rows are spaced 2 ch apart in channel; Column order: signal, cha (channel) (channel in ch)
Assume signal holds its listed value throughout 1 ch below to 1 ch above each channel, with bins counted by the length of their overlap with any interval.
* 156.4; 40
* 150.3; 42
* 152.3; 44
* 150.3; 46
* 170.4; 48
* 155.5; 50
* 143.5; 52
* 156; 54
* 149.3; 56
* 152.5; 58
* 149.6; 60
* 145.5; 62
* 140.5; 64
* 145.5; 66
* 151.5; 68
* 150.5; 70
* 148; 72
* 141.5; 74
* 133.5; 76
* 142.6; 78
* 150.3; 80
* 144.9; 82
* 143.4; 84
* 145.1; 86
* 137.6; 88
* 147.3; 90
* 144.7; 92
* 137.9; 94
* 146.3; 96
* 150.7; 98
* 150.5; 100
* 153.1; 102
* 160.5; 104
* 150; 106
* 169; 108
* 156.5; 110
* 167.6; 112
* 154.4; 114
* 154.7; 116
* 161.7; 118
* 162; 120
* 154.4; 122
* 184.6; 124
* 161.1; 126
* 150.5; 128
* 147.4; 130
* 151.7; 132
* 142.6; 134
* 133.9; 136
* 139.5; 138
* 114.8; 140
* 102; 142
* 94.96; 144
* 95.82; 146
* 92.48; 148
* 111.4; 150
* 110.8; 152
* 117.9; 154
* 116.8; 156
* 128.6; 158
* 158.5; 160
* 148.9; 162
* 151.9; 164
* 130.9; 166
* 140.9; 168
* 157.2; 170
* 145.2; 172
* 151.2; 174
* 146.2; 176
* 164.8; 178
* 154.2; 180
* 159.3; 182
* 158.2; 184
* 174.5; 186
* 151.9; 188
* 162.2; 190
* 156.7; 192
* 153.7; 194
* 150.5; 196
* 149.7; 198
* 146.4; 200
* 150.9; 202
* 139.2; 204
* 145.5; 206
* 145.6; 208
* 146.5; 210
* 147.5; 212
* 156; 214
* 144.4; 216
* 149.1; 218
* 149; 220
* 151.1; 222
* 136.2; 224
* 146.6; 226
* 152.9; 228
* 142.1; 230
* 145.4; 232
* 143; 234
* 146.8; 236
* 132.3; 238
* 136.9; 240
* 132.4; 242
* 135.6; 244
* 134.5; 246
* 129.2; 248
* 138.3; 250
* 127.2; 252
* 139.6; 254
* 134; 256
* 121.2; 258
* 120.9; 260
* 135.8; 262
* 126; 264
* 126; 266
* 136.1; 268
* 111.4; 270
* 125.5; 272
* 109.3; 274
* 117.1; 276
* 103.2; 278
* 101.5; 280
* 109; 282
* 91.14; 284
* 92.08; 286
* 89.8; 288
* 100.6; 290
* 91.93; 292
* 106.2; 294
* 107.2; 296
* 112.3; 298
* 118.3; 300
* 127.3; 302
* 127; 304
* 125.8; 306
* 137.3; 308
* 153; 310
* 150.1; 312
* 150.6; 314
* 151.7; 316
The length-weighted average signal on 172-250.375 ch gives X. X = 148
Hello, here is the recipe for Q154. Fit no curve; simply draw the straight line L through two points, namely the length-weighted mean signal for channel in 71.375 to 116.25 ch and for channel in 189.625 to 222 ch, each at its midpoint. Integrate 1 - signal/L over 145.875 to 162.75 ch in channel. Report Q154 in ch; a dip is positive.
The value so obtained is 3.2 ch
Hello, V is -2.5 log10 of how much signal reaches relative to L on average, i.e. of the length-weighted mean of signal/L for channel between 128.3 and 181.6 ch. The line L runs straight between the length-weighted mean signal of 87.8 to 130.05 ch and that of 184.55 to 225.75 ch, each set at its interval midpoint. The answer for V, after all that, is 0.15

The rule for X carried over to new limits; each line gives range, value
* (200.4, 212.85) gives 146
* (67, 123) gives 150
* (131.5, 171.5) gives 127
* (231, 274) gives 132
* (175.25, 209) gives 154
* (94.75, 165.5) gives 141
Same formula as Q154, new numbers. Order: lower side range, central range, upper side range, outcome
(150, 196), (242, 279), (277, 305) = -3.21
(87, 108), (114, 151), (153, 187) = 2.81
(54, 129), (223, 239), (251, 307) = -2.38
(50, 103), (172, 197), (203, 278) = -3.01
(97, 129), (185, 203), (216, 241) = -0.79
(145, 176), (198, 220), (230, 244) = -1.77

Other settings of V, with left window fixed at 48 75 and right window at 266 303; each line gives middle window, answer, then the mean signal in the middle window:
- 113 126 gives -0.168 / 162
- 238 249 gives -0.151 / 134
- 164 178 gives -0.140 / 147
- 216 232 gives -0.219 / 146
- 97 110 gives -0.103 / 156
